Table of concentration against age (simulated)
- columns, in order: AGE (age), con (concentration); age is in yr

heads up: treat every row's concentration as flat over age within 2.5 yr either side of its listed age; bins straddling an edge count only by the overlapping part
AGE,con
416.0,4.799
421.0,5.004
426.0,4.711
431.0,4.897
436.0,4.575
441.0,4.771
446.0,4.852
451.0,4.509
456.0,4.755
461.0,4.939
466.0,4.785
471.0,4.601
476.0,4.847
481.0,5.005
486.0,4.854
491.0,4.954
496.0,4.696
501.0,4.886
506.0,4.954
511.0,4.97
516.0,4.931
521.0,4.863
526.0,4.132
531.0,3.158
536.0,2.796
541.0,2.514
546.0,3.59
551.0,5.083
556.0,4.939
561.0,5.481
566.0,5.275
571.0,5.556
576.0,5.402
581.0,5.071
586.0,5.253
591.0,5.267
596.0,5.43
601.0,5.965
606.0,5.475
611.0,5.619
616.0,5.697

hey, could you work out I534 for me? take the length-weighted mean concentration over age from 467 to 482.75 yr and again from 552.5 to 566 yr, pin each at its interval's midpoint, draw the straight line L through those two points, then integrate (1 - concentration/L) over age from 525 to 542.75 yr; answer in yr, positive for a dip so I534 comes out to 6.95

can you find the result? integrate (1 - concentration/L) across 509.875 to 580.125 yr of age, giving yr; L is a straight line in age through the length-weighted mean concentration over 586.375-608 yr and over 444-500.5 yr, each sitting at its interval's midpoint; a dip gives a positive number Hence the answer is 9.94 yr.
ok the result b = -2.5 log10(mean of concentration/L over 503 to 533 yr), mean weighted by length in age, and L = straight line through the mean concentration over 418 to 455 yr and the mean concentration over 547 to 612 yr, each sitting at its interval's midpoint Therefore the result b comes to 0.12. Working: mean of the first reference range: 4.76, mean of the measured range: 4.53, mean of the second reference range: 5.32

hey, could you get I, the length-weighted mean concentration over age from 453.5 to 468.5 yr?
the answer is 4.83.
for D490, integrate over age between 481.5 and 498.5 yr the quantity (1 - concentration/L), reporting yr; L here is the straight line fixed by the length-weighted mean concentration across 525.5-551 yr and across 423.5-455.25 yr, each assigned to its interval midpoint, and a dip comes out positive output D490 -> -3.53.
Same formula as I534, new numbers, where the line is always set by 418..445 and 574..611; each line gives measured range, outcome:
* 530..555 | 8.1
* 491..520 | 1.1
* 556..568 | 0.0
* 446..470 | 0.7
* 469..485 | 0.5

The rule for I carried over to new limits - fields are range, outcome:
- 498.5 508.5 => 4.92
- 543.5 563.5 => 4.77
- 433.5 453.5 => 4.68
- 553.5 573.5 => 5.31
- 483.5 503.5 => 4.85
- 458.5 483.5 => 4.84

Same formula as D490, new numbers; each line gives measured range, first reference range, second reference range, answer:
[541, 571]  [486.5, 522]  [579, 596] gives 2.2 yr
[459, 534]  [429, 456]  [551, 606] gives 4.2 yr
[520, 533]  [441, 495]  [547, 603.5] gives 2.8 yr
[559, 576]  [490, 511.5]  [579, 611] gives -0.5 yr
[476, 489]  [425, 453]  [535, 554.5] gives -2.0 yr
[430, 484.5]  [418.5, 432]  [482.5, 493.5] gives 1.3 yr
